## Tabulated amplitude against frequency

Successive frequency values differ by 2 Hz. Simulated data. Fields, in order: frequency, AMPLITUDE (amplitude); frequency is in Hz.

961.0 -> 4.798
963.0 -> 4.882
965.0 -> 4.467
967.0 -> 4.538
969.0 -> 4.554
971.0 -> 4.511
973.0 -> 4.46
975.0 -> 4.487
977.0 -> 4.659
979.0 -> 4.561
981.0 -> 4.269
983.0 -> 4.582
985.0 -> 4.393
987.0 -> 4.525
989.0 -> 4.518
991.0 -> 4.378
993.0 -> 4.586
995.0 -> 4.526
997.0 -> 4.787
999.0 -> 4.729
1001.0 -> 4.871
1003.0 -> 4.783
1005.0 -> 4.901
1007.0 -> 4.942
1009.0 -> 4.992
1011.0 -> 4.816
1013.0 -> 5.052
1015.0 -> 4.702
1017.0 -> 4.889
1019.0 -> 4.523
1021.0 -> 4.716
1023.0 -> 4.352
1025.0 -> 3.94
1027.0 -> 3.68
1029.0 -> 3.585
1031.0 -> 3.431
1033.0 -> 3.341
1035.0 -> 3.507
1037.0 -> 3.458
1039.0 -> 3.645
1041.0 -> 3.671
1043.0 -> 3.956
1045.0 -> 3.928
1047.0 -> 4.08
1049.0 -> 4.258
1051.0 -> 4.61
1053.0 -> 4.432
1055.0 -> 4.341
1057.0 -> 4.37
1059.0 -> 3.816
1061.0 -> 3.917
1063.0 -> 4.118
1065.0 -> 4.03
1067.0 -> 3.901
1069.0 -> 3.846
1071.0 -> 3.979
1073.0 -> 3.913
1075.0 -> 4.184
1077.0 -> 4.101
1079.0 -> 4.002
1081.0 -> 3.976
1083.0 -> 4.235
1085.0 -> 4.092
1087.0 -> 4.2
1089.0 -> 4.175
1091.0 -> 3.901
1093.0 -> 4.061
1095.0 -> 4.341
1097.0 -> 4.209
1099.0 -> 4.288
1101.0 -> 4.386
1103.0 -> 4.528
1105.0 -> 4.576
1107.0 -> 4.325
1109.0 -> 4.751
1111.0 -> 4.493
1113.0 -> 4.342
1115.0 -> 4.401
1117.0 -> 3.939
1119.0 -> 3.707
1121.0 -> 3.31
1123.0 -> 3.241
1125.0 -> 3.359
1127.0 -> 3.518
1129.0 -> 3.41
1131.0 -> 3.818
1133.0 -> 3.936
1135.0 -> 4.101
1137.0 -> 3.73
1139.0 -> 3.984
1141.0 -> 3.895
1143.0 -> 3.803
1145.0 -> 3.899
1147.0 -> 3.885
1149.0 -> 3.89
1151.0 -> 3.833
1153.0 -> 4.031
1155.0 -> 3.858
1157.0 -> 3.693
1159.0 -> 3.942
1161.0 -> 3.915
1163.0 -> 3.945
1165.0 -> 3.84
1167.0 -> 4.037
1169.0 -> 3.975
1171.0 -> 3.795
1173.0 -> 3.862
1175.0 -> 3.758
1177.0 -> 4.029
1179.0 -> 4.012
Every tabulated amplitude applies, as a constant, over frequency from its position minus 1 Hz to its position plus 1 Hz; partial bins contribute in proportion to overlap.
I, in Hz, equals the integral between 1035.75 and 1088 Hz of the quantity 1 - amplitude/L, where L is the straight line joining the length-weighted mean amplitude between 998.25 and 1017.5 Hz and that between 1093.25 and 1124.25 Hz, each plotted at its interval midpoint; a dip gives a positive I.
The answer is 5.3 Hz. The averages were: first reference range 4.87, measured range 4.04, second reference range 4.18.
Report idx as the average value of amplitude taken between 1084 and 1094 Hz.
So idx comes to 4.09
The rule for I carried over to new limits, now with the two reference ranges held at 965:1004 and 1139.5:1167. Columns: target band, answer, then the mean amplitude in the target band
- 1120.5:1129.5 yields 1.4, 3.37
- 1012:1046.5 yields 2.9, 4.02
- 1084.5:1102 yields -0.3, 4.19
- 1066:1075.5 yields 0.6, 3.95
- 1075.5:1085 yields 0.2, 4.09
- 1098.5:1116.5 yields -1.7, 4.44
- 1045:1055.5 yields 0.0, 4.3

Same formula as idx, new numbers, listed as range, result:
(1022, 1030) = 3.89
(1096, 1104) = 4.35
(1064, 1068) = 3.97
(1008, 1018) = 4.89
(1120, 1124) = 3.28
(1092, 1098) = 4.2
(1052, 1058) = 4.38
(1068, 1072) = 3.91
